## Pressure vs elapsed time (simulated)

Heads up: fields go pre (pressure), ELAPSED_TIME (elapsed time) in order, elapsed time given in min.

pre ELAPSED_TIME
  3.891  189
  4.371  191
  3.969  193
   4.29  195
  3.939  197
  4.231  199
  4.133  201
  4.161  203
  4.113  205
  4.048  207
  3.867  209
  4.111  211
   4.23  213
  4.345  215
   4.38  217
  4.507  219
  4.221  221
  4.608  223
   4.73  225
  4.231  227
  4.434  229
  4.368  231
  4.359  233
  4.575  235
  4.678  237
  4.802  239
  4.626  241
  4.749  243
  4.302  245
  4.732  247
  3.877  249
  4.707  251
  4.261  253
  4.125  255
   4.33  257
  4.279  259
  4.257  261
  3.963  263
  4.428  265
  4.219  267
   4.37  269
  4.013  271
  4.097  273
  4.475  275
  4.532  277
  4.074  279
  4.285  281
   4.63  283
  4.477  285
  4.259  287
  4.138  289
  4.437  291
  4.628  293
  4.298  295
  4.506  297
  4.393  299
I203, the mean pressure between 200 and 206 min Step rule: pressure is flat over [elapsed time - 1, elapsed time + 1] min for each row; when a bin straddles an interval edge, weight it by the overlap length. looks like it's 4.14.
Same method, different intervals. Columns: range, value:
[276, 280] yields 4.3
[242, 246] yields 4.53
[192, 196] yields 4.13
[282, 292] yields 4.39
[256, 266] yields 4.25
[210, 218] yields 4.27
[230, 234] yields 4.36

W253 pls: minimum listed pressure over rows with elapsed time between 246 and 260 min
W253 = 3.877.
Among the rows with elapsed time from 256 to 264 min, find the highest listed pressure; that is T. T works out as 4.33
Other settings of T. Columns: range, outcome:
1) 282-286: 4.63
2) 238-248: 4.802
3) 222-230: 4.73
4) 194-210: 4.29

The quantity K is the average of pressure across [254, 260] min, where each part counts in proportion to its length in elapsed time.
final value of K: 4.24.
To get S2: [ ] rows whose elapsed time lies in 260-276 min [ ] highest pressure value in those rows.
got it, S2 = 4.475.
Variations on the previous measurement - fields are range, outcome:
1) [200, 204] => 4.161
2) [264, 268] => 4.428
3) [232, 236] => 4.575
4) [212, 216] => 4.345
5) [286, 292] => 4.437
